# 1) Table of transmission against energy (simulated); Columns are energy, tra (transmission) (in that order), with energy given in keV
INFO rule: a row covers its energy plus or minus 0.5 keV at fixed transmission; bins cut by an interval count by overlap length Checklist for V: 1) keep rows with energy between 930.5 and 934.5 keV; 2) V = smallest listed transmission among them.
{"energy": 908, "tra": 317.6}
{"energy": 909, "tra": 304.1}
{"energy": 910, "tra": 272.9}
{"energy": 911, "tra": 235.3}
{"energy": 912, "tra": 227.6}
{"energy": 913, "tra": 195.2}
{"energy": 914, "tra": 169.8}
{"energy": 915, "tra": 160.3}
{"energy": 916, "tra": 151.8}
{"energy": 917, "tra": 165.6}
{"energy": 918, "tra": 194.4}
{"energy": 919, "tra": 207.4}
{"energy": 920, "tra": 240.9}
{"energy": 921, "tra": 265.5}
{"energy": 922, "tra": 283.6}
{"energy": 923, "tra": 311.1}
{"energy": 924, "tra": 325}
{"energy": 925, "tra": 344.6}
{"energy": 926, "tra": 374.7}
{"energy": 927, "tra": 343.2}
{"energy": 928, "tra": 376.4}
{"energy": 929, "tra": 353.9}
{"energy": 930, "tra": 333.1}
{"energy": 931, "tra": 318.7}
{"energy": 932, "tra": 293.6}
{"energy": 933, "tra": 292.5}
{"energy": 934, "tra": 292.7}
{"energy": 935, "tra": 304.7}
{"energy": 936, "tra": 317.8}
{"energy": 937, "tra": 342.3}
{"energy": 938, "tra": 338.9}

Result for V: 292.5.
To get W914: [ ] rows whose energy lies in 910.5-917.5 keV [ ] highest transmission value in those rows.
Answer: 235.3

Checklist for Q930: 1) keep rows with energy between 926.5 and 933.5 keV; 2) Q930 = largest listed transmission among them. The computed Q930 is 376.4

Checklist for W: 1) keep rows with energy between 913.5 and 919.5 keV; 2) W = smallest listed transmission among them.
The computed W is 151.8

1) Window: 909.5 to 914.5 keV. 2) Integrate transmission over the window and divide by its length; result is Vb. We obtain 220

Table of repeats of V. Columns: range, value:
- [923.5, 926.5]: 325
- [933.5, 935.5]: 292.7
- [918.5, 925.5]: 207.4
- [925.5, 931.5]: 318.7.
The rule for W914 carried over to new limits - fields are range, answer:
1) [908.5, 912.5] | 304.1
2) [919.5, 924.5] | 325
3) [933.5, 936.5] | 317.8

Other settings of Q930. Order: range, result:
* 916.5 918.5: 194.4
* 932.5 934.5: 292.7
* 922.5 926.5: 374.7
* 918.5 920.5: 240.9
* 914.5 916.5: 160.3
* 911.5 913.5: 227.6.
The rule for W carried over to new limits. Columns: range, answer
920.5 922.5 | 265.5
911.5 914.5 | 169.8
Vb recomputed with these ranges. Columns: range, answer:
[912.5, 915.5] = 175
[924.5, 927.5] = 354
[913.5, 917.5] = 162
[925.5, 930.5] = 356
